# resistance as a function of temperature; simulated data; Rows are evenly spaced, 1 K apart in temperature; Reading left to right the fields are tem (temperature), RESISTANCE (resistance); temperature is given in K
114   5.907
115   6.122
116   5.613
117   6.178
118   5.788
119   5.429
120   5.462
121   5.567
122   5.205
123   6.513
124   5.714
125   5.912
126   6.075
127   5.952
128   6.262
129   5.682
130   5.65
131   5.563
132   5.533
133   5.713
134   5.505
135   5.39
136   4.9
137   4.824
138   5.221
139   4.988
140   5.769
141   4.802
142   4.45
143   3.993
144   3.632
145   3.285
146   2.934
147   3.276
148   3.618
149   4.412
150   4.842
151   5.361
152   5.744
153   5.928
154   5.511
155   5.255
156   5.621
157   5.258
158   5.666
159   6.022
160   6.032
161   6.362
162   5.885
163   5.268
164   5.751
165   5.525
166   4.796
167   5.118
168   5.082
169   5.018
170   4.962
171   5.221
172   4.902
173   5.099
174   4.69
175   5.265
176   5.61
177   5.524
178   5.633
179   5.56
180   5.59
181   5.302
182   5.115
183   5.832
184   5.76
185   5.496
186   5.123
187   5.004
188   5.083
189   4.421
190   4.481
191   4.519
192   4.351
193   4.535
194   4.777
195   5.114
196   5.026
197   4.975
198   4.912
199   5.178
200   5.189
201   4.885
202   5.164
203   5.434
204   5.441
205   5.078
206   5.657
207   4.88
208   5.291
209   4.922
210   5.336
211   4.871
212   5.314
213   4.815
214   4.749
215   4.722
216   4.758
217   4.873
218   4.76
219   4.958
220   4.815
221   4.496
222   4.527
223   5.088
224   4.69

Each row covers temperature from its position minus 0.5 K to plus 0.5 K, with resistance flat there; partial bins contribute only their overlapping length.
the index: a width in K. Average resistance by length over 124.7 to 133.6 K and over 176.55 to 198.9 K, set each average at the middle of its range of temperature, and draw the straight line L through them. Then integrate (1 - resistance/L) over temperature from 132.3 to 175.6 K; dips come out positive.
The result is 3.6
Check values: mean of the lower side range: 5.81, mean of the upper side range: 5.1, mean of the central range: 5.05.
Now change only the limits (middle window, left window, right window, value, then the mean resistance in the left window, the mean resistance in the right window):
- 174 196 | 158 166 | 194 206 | 1.0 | 5.76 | 5.13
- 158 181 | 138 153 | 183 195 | -3.4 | 4.45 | 4.92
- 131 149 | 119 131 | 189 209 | 3.3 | 5.79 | 4.98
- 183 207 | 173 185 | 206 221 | 0.7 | 5.43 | 4.94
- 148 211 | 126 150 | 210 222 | -4.8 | 4.87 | 4.84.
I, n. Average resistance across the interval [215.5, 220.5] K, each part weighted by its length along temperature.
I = 4.83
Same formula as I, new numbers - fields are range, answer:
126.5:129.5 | 5.97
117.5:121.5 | 5.56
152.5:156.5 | 5.58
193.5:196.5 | 4.97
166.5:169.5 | 5.07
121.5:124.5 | 5.81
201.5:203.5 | 5.3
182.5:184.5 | 5.8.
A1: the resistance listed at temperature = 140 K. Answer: 5.769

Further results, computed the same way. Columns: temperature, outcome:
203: 5.434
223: 5.088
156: 5.621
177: 5.524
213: 4.815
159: 6.022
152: 5.744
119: 5.429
